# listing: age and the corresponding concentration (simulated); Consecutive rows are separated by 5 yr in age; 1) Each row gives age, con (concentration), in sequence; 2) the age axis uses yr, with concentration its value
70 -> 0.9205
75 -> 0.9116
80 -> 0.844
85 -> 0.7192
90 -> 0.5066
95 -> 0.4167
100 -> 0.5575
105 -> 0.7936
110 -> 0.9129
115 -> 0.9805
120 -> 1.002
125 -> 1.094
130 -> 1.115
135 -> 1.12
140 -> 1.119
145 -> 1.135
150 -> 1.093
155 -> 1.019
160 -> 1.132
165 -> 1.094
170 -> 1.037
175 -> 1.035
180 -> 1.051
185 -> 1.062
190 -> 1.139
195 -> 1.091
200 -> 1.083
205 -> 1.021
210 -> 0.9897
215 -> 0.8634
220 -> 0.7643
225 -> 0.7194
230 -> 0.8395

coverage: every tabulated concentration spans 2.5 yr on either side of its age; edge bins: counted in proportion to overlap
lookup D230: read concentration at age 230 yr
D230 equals 0.8395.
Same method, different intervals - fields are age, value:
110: 0.9129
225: 0.7194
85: 0.7192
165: 1.094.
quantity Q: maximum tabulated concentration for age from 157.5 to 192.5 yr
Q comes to 1.139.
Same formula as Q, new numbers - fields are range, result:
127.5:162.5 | 1.135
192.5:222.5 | 1.091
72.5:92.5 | 0.9116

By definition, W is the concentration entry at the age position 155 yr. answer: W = 1.019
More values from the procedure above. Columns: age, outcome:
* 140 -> 1.119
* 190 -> 1.139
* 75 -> 0.9116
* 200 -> 1.083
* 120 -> 1.002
